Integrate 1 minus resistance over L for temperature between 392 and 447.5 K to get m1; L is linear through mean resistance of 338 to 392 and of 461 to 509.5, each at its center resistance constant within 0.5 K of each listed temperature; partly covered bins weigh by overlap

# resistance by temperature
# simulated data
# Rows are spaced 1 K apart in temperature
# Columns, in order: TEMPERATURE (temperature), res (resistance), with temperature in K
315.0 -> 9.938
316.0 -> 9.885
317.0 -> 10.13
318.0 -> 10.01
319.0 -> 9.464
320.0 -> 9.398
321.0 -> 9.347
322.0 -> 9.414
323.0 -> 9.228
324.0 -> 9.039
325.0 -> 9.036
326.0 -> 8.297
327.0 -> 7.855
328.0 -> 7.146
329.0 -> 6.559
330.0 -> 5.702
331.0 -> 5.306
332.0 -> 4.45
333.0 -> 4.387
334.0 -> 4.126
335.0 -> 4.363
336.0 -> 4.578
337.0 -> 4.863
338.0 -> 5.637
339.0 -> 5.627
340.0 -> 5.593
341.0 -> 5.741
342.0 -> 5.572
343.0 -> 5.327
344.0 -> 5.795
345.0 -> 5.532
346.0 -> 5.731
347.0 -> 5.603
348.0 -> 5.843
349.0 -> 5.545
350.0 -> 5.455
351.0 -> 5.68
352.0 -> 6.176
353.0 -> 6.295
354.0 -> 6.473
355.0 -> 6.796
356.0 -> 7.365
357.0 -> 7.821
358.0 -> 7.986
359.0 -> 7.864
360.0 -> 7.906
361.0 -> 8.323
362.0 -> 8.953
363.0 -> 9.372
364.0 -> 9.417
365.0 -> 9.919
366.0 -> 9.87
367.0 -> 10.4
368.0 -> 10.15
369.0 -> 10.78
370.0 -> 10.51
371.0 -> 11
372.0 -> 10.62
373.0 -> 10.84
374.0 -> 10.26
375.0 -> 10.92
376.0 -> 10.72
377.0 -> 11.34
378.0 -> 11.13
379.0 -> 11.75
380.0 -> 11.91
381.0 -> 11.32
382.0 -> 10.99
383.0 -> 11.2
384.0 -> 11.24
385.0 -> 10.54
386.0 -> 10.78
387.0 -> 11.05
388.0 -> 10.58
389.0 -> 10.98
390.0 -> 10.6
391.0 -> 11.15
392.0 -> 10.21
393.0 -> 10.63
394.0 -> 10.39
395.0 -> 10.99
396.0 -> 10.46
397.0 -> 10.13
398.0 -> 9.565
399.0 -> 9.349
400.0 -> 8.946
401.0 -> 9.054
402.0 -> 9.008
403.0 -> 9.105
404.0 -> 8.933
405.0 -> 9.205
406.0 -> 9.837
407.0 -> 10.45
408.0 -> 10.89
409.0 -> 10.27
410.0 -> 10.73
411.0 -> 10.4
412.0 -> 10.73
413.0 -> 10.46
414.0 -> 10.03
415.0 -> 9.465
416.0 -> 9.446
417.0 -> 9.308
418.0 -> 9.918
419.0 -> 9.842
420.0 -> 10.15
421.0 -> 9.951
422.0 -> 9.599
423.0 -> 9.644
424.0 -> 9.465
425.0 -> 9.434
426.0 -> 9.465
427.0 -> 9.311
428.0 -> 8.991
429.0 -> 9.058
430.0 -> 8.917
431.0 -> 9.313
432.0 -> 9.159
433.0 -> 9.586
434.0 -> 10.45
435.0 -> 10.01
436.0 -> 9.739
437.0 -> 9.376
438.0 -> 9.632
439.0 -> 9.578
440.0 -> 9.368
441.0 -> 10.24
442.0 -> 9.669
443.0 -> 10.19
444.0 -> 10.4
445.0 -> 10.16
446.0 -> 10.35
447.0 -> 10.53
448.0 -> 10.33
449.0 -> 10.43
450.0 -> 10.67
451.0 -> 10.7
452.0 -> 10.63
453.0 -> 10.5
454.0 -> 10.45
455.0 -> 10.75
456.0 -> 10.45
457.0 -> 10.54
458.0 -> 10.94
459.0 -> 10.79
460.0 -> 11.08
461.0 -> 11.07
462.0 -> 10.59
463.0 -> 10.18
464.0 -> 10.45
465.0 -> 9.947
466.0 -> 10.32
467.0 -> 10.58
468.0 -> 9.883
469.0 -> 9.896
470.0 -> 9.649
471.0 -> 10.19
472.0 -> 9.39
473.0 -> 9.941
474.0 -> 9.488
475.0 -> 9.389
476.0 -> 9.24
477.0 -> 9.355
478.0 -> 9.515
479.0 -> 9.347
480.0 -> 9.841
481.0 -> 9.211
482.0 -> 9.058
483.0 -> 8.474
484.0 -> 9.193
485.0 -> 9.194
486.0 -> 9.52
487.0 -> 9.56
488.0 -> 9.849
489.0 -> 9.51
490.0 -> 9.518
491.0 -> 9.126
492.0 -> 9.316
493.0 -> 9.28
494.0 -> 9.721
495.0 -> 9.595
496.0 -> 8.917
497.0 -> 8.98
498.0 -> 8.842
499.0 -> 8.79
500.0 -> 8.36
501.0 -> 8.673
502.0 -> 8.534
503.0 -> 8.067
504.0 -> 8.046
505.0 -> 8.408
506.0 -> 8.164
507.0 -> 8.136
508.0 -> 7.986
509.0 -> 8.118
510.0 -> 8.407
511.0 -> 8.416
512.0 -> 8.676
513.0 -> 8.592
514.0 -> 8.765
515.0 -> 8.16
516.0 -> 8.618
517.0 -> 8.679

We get -4.9 K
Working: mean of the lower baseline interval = 8.78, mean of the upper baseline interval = 9.3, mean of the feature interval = 9.81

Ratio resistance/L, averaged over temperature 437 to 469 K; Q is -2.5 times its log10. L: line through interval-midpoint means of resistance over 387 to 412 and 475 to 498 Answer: -0.08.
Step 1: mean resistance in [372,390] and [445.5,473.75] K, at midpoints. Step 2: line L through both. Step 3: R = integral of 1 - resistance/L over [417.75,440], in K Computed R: 2.2 K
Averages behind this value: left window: 11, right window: 10.4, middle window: 9.56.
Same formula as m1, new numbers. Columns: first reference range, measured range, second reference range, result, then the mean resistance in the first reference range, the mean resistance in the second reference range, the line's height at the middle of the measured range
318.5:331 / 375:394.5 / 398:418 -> -3.4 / 8.25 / 9.77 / 9.34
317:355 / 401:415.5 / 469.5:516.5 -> -4.3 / 6.54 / 9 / 7.68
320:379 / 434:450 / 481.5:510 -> -3.0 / 7.66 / 8.88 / 8.43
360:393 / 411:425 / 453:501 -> 0.5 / 10.5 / 9.73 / 10.2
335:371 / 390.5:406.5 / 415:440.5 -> -2.2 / 7.17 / 9.55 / 8.62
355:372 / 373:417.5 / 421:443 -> -4.9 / 9.2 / 9.55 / 9.36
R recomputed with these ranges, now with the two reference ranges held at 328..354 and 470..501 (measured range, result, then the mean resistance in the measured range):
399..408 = -2.9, 9.41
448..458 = -2.5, 10.6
